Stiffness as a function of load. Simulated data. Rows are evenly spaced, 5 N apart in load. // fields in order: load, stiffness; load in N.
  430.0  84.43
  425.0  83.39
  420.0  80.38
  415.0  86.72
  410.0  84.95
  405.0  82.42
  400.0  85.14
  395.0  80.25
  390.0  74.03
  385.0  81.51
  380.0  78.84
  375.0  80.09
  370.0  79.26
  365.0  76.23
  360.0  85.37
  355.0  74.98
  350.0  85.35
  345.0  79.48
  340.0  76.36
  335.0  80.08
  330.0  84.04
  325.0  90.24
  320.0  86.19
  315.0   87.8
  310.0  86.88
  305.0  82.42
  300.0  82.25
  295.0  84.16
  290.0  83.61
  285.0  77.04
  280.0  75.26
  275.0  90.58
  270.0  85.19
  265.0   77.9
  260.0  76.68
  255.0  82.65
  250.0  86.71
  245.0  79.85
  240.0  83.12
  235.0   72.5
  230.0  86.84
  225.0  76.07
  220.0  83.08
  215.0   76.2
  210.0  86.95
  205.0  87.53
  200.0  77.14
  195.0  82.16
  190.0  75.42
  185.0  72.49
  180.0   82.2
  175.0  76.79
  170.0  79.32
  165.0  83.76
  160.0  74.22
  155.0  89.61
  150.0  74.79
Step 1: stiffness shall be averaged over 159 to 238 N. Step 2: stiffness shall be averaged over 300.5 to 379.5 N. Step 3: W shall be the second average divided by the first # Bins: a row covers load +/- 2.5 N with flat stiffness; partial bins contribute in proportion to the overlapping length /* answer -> 1.03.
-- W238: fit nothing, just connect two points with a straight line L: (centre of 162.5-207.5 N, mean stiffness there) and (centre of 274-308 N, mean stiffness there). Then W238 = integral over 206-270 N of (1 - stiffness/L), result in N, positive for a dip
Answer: -0.2 N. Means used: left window 79.6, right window 81.9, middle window 81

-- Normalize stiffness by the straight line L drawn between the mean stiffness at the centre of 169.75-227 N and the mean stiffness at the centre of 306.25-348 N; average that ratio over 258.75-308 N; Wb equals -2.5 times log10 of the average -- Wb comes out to 0.010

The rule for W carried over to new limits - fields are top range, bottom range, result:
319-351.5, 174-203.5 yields 1.06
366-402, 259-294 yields 0.98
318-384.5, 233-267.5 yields 1.02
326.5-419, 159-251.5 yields 1.01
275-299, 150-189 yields 1.02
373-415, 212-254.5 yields 1.01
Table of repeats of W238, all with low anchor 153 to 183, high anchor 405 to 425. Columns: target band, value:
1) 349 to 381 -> 1.3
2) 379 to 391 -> 0.7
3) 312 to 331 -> -1.1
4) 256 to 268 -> 0.5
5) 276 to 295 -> 0.4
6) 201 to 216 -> -0.5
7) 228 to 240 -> 0.2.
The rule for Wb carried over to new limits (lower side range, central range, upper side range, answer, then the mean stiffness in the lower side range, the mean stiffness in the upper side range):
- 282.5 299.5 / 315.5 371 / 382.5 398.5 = -0.02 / 81.7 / 79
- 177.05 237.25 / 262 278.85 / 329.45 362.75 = -0.04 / 79.9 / 80.6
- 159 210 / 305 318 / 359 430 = -0.07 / 79.6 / 81.4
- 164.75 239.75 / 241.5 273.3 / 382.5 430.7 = -0.02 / 79.9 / 82.2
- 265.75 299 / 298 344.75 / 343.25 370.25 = -0.03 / 82.4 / 80.2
